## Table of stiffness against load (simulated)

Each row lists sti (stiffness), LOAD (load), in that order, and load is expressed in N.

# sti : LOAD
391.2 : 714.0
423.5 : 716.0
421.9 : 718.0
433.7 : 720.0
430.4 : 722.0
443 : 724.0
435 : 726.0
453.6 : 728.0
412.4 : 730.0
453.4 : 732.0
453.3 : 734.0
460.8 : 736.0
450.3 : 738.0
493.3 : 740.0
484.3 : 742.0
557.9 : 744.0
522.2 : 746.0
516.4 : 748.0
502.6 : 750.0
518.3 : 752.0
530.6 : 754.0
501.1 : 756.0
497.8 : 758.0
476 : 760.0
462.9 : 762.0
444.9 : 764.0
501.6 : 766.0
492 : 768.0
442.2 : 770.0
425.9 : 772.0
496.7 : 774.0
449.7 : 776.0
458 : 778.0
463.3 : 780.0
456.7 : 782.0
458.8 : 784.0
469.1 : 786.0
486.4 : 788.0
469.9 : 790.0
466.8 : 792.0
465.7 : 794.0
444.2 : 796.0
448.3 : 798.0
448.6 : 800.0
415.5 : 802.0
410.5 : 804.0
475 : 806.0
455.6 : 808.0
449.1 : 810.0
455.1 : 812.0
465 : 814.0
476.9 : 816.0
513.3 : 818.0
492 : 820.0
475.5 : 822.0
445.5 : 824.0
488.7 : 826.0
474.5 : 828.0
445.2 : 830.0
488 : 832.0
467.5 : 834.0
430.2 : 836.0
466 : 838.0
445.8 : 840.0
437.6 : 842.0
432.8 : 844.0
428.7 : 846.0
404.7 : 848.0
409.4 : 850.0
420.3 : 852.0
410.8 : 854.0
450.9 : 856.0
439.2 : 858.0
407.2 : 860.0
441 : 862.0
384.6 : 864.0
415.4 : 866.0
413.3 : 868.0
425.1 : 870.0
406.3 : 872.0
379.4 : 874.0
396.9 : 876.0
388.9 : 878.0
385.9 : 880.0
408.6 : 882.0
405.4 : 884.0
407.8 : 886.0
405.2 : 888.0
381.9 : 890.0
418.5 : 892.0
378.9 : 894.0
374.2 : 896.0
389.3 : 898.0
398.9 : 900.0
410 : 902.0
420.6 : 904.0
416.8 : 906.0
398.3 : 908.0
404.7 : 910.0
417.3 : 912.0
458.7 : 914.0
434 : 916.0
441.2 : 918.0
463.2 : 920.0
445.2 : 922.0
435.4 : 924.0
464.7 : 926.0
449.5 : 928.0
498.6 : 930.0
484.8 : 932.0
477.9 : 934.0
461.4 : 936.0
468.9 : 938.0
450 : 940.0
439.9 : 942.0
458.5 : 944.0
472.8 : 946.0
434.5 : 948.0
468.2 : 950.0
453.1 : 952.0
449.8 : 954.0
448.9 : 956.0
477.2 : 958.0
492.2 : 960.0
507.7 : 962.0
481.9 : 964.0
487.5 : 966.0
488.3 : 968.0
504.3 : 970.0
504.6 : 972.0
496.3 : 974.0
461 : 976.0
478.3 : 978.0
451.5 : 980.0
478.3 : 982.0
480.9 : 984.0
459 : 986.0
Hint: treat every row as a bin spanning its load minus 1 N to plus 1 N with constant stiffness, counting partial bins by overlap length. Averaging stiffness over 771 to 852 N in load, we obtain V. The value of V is 456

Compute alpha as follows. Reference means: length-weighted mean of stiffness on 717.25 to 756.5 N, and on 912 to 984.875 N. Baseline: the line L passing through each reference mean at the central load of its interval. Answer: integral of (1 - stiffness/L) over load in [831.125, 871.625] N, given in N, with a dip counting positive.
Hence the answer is 3.4 N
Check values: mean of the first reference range 474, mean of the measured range 430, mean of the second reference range 467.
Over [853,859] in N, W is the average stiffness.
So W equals 434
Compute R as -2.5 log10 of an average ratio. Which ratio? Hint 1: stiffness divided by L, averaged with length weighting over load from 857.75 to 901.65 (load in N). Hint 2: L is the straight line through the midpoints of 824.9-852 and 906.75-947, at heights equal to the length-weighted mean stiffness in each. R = 0.12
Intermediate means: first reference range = 447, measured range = 402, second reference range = 451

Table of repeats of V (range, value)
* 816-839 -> 472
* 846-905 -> 407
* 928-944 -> 467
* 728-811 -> 470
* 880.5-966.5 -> 440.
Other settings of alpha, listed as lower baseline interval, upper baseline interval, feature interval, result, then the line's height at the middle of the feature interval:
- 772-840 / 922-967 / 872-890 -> 2.61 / 464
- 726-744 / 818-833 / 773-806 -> 0.90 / 470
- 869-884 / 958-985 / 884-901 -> 0.76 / 414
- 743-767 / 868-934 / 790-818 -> 1.17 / 475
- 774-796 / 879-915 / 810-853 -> -1.48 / 440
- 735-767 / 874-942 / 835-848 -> 0.49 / 455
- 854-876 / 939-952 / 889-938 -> 0.88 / 438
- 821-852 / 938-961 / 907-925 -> 0.90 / 456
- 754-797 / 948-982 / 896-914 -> 2.52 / 475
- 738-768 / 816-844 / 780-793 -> 0.45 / 485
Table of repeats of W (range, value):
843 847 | 431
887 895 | 396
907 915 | 420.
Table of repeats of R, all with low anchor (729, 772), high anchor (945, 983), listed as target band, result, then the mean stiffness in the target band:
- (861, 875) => 0.171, 409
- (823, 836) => 0.035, 465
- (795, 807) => 0.097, 440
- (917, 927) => 0.064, 450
